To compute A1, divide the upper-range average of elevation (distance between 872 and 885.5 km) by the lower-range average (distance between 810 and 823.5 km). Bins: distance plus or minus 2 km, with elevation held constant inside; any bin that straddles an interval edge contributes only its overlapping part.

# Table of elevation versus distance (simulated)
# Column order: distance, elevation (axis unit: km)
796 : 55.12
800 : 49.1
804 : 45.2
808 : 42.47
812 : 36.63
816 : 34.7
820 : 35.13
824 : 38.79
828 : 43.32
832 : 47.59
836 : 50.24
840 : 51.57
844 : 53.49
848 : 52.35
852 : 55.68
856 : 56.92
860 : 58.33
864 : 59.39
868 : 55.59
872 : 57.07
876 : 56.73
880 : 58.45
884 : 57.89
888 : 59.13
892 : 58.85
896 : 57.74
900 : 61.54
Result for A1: 1.6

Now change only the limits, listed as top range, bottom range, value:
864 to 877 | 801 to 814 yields 1.35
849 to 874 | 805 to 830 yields 1.47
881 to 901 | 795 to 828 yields 1.41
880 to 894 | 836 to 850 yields 1.12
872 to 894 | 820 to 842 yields 1.28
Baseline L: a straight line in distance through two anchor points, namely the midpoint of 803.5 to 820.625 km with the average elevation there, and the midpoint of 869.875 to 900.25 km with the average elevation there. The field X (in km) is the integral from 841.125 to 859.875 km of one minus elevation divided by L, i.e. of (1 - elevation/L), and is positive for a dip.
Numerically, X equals -2.3 km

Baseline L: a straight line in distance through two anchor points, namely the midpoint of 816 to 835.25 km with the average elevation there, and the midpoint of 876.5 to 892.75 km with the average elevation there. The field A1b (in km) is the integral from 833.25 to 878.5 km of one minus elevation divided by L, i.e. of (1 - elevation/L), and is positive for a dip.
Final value -4.8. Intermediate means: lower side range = 41.1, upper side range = 58.4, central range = 55.1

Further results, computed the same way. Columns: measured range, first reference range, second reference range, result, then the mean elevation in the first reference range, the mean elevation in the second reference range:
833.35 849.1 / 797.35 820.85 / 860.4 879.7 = -0.62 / 41.2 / 57.4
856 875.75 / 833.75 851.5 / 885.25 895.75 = -0.76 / 52.2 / 58.7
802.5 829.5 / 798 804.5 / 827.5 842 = 4.93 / 47.6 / 48.7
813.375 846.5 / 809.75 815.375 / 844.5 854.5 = 0.47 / 36.4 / 54.1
